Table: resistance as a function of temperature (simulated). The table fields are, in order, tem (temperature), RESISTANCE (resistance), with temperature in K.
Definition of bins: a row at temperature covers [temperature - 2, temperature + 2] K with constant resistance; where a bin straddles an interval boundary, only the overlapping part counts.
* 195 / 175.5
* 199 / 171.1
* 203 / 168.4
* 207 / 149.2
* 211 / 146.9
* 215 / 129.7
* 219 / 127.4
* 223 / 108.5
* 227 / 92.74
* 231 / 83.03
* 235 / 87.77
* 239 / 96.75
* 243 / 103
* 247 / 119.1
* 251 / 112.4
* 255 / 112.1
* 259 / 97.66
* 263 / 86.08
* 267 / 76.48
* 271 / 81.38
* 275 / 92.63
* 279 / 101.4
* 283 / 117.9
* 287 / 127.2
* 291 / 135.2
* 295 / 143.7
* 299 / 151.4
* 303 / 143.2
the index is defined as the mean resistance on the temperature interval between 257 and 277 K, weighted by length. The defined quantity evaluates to 86.8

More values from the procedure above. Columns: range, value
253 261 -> 105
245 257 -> 115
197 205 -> 170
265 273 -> 78.9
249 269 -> 96.9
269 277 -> 87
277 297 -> 125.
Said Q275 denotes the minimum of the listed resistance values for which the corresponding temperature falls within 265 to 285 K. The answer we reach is 76.48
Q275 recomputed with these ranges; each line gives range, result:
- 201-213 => 146.9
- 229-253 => 83.03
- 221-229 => 92.74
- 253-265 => 86.08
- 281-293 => 117.9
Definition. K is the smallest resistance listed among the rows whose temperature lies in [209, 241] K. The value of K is 83.03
